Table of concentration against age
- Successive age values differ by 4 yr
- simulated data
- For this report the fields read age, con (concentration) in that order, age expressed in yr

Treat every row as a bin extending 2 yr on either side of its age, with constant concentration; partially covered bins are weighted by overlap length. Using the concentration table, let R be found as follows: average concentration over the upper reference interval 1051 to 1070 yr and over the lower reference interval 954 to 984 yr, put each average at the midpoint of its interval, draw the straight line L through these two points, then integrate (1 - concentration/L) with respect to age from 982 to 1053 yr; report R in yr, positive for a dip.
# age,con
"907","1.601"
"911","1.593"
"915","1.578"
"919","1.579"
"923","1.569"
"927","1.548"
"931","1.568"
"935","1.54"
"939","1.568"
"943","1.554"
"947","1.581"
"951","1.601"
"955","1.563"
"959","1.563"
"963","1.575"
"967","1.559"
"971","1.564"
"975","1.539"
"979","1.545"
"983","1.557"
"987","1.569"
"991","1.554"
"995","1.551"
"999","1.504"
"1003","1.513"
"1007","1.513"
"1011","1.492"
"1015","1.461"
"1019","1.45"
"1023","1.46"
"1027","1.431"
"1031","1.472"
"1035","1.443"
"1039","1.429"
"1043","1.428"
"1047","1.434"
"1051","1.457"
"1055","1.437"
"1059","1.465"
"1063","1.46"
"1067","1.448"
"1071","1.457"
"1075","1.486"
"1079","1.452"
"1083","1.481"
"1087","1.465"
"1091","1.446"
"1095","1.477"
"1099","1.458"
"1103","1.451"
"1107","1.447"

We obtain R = 0.92 yr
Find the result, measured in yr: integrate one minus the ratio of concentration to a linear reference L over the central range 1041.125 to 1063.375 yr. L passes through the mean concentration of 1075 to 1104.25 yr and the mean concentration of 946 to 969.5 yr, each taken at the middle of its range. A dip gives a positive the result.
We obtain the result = 0.7 yr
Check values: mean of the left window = 1.57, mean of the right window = 1.46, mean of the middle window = 1.45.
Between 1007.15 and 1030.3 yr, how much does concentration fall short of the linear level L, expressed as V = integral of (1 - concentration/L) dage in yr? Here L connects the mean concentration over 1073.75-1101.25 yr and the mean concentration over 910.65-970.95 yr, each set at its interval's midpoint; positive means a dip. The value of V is 0.8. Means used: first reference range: 1.57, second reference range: 1.47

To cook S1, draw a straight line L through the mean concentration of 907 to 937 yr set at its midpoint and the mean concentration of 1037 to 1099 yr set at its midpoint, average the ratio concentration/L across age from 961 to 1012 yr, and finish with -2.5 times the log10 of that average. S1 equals -0.02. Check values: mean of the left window 1.57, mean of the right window 1.45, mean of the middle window 1.54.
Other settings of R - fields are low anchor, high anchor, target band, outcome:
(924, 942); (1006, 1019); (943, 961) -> -0.42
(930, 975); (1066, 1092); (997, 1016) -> 0.29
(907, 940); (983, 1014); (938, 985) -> -0.47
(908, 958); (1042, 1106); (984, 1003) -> -0.25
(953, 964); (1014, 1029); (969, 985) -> -0.20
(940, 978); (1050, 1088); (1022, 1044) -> 0.76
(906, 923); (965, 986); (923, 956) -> 0.13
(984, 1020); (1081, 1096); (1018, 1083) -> 1.58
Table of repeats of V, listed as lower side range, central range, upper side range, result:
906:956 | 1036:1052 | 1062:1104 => 0.6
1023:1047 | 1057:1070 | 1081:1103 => 0.0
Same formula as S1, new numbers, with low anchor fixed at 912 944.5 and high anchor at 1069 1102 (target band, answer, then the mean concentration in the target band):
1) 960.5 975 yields -0.02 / 1.56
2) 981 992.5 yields -0.02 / 1.56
